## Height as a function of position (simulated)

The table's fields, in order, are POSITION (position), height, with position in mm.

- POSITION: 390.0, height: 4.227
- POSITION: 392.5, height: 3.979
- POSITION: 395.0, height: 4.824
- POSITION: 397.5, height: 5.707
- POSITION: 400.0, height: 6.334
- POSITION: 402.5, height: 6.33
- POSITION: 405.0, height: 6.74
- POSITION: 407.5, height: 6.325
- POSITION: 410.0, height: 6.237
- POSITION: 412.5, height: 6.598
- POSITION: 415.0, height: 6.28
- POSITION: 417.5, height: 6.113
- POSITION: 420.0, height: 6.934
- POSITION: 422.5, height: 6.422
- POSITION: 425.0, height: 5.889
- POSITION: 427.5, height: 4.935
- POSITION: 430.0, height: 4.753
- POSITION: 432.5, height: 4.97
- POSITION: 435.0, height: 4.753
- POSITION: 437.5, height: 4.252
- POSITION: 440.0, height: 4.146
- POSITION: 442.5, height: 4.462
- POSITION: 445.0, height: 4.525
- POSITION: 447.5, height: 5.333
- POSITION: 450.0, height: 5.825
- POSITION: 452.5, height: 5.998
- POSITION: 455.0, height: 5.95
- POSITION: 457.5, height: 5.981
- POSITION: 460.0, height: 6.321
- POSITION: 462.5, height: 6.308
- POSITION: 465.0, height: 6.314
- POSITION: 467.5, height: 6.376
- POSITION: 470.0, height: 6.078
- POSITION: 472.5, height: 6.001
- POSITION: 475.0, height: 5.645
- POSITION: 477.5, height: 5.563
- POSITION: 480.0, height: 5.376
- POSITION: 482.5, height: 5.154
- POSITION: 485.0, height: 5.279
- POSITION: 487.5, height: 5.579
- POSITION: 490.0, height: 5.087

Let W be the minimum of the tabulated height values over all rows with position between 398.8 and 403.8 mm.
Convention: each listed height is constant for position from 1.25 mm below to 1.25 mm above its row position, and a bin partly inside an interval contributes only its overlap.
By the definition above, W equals 6.33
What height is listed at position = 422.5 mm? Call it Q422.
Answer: 6.422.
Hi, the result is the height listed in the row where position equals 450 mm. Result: 5.825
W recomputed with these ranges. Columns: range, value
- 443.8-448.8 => 4.525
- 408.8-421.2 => 6.113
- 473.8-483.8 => 5.154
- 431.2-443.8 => 4.146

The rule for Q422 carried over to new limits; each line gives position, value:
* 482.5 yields 5.154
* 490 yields 5.087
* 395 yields 4.824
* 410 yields 6.237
